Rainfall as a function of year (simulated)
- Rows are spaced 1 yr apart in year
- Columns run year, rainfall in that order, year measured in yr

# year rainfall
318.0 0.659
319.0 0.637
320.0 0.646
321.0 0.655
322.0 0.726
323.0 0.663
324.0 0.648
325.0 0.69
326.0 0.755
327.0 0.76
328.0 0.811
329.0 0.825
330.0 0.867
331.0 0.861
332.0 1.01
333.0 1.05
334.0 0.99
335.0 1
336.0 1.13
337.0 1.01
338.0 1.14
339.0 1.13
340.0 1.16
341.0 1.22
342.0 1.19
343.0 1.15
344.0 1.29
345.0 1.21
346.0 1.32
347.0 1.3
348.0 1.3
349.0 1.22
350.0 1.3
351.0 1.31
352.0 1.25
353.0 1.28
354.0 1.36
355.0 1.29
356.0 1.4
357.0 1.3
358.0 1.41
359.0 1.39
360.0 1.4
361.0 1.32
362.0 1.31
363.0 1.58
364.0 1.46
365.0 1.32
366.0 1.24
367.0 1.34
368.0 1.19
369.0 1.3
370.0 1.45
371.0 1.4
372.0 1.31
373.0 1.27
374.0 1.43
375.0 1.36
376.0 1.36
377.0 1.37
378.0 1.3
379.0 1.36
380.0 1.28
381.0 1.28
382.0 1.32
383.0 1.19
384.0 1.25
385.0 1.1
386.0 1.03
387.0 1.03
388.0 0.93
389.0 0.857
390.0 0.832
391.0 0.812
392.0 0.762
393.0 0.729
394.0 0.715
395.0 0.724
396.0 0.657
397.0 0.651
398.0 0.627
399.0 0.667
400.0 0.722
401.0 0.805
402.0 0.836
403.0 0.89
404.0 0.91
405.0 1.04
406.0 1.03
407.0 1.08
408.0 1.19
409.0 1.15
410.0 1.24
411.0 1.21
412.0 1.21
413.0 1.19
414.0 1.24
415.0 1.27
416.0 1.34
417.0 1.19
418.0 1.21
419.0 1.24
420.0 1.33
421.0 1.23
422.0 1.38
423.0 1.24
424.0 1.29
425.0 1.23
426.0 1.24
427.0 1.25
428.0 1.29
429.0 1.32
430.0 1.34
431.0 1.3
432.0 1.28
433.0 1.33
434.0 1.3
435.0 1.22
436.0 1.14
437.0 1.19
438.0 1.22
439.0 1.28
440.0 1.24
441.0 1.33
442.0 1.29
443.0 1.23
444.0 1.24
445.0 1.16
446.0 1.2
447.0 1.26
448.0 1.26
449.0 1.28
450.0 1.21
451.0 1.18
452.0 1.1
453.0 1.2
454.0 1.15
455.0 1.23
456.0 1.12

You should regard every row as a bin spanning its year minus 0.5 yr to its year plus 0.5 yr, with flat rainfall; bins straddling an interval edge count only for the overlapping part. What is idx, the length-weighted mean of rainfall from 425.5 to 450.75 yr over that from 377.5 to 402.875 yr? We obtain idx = 1.3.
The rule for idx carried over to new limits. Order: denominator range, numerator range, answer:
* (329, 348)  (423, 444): 1.14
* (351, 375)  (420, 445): 0.94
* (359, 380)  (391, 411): 0.64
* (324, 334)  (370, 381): 1.59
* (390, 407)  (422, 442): 1.59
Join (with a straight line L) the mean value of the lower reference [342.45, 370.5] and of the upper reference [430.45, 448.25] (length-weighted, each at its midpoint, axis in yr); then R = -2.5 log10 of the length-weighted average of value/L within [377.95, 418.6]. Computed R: 0.25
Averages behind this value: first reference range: 1.32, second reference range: 1.25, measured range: 1.02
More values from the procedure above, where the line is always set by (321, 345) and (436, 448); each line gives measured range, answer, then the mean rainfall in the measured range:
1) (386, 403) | 0.383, 0.783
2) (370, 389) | -0.162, 1.25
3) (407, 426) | -0.060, 1.24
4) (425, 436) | -0.062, 1.28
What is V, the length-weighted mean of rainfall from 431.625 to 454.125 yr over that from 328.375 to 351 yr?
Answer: 1.1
